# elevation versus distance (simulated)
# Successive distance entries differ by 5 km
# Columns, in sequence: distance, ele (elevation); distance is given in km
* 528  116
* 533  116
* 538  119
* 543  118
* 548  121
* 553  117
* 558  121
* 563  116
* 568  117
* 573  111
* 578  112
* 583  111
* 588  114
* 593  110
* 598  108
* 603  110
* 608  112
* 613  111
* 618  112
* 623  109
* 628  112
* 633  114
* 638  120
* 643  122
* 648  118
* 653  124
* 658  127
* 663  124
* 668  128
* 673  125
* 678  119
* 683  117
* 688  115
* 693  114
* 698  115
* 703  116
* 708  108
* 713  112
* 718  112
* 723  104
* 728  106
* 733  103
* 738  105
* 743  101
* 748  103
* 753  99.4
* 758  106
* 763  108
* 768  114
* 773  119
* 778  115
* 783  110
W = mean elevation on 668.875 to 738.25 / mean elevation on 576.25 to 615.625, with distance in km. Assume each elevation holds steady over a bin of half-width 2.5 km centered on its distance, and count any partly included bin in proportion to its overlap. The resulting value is 1.0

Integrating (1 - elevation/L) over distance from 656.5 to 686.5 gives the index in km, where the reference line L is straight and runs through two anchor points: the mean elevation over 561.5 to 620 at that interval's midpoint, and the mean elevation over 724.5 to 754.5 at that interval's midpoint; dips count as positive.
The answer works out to -4.4 km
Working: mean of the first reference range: 112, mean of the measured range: 123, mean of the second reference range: 103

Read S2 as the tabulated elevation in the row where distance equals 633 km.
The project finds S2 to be 114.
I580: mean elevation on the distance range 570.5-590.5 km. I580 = 112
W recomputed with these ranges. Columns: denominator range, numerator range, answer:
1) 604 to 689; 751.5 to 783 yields 0.94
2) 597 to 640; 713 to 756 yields 0.93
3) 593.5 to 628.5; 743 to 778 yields 0.98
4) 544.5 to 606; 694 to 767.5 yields 0.94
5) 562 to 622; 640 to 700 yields 1.08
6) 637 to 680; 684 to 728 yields 0.91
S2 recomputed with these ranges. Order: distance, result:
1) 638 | 120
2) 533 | 116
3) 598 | 108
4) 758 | 106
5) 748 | 103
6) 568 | 117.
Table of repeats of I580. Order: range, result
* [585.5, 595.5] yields 112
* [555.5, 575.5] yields 116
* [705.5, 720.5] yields 111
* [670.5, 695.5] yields 118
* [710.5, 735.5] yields 107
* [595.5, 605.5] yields 109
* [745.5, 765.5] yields 104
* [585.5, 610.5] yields 111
